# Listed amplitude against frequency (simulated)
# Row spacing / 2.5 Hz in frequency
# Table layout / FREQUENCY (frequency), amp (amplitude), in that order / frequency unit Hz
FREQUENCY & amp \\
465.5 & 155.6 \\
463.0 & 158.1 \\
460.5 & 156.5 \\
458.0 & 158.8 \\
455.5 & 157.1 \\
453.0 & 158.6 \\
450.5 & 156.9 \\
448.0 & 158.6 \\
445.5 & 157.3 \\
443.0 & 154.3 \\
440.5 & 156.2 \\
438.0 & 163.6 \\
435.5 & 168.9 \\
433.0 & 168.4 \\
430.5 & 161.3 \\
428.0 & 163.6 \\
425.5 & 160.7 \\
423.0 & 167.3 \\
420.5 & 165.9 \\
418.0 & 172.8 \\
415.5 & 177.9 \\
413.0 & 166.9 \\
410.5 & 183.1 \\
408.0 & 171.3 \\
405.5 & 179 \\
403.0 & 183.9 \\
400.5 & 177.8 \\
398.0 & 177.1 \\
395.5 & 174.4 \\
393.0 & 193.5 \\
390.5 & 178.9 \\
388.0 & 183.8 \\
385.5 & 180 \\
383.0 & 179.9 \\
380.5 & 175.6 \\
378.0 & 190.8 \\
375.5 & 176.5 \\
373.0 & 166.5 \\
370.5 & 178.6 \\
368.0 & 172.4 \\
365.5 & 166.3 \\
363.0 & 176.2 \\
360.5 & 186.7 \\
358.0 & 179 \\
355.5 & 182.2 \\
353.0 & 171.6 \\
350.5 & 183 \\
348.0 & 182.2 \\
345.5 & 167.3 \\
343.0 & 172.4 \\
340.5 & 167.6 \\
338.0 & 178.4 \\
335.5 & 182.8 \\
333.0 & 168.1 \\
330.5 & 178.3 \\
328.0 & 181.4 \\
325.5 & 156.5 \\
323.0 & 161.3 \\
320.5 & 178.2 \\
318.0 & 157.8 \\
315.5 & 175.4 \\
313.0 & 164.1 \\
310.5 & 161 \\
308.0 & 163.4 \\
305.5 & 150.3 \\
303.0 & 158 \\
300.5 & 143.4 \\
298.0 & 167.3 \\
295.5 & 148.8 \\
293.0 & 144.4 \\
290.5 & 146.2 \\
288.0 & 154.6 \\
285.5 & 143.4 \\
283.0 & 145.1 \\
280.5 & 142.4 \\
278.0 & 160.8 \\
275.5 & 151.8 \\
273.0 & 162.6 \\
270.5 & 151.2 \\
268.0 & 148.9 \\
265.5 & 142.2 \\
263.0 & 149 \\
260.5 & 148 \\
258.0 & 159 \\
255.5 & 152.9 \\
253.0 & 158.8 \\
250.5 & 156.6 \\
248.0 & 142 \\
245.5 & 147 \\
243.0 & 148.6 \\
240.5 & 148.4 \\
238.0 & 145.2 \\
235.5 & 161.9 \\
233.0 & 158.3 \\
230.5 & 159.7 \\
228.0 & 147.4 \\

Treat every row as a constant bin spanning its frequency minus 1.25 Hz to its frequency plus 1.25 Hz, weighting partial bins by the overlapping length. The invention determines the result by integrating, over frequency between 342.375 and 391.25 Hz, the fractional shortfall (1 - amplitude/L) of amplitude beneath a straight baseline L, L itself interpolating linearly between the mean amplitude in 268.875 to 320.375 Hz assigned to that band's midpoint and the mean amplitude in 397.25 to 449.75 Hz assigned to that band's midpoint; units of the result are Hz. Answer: -4.6 Hz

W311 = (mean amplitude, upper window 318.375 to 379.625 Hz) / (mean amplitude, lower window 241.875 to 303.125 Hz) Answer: 1.16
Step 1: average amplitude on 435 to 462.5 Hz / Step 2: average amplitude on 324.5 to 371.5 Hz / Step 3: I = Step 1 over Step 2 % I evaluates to 0.9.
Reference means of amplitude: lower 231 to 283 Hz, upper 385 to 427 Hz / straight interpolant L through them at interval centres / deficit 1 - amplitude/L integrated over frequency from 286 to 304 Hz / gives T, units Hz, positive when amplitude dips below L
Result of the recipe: 0.7 Hz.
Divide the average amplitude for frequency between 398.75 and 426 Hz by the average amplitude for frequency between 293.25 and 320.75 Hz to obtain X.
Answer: 1.09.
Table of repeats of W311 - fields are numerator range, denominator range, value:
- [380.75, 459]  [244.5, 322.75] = 1.10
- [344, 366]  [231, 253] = 1.17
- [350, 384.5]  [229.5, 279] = 1.16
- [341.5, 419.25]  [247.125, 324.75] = 1.15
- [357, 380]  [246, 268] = 1.17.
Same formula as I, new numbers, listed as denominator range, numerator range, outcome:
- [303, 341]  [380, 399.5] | 1.07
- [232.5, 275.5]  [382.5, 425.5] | 1.17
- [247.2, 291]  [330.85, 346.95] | 1.15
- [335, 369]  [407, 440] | 0.96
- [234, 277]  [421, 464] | 1.06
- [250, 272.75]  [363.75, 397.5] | 1.17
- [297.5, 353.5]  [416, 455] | 0.97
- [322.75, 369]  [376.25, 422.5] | 1.02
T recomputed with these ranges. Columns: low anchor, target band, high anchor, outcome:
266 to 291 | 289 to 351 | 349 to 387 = -0.73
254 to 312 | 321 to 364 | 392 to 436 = -3.59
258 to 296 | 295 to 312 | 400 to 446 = -0.38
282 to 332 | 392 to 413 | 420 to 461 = -2.46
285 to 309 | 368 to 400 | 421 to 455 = -4.37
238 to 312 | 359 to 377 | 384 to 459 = -1.35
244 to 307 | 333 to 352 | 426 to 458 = -2.56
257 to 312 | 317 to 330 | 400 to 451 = -0.97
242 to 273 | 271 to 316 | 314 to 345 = 1.93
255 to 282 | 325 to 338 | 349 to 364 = -0.23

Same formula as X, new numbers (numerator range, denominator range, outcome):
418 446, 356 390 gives 0.92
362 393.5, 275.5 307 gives 1.18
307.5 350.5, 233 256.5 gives 1.13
